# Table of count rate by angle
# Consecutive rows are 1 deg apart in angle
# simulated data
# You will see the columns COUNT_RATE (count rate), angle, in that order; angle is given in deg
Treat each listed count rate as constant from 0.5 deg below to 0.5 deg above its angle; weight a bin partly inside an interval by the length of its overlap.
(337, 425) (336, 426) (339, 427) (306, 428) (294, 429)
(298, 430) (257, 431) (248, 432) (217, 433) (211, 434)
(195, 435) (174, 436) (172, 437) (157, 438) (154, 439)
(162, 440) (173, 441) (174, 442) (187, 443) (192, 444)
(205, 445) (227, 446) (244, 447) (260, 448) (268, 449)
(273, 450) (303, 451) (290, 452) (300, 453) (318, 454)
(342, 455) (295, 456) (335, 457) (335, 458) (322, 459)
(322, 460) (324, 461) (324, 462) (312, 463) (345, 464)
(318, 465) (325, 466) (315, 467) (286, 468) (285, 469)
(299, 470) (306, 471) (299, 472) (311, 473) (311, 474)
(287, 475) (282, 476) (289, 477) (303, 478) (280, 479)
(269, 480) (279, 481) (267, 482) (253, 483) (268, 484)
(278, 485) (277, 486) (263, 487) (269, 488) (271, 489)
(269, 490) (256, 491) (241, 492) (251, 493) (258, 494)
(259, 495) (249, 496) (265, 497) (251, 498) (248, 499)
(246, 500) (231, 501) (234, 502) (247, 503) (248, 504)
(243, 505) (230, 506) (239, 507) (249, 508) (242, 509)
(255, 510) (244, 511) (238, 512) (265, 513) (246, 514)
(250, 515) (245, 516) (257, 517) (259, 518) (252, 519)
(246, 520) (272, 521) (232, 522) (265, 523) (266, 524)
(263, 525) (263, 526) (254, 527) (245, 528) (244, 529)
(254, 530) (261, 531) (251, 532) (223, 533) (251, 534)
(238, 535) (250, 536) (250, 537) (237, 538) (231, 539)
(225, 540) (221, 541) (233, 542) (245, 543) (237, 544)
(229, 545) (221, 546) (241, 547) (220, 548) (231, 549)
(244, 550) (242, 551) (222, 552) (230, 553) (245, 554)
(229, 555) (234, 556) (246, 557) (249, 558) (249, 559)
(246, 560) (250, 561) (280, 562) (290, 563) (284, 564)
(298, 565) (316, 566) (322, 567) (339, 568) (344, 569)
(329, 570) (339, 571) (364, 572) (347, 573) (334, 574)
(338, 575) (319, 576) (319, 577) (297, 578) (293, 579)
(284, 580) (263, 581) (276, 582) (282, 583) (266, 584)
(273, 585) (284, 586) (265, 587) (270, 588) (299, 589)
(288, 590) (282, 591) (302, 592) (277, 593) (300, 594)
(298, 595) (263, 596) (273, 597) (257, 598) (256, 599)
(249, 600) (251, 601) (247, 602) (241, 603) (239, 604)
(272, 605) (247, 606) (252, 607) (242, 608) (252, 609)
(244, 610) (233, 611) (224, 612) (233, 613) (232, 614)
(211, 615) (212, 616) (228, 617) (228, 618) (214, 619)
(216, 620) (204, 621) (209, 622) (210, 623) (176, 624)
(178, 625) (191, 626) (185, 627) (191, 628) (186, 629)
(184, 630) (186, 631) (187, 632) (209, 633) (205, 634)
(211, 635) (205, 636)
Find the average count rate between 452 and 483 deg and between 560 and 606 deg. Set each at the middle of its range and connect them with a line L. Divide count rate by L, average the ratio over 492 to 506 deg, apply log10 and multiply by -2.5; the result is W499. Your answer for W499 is 0.21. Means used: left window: 305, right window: 289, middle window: 248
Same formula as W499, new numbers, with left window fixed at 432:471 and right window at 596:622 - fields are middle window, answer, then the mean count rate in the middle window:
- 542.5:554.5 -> 0.06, 234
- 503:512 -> 0.04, 244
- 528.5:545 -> 0.04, 240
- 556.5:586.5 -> -0.22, 297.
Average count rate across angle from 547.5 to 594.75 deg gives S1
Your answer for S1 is 283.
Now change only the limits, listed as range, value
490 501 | 252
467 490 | 284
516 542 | 248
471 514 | 263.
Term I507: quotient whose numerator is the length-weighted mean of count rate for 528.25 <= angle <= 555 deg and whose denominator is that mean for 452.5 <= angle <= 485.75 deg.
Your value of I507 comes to 0.8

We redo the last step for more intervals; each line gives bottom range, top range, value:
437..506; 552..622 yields 1.00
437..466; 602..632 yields 0.82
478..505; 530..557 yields 0.91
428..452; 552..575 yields 1.30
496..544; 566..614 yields 1.14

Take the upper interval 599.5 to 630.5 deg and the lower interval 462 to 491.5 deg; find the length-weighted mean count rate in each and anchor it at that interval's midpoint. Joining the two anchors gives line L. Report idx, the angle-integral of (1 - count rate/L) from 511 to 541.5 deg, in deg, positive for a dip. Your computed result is 1.9 deg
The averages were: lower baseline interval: 289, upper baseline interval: 222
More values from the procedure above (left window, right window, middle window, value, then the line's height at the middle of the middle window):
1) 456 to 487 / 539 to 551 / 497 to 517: 1.6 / 267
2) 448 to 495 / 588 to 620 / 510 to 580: 1.5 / 270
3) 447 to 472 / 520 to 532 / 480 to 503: 2.0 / 282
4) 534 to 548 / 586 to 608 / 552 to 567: -0.9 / 246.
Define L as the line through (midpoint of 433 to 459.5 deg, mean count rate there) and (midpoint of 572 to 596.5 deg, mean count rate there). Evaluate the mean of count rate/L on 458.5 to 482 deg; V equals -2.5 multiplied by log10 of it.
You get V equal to -0.211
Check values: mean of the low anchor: 241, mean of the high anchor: 294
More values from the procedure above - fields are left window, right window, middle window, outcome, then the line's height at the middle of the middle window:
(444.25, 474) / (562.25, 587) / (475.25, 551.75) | 0.202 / 303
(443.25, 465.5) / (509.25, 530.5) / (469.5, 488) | -0.025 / 278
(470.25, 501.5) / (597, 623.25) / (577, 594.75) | -0.170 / 243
